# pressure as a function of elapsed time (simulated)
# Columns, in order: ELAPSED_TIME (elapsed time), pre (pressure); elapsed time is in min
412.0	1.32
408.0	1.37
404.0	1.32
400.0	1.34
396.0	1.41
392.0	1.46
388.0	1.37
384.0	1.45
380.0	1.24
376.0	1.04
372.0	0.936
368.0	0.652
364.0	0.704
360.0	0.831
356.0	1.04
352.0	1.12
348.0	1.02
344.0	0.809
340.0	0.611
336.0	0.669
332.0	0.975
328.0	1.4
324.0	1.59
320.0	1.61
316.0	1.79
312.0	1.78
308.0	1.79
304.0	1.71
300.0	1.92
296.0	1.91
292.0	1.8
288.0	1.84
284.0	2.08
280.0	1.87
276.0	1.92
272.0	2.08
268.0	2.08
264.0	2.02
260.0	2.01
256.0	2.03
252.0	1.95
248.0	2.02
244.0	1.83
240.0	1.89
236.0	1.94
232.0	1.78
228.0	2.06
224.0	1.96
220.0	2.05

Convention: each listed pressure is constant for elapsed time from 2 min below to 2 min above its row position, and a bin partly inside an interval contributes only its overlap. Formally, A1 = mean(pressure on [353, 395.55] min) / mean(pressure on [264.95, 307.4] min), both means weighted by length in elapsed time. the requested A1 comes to 0.57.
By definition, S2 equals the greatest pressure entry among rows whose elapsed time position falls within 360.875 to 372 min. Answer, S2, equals 0.936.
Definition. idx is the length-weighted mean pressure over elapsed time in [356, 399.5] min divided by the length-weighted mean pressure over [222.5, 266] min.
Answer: 0.57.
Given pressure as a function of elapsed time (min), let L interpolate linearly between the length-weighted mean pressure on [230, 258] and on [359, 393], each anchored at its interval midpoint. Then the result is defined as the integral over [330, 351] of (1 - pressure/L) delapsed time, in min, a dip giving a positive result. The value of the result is 7.5 min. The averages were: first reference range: 1.92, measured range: 0.831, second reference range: 1.07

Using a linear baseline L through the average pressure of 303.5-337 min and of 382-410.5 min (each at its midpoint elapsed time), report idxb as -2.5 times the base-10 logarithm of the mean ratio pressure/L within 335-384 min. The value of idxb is 0.49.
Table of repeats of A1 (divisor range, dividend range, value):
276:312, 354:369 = 0.44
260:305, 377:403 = 0.70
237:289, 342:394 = 0.53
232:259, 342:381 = 0.48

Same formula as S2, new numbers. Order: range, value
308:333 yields 1.79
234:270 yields 2.08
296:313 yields 1.92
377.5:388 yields 1.45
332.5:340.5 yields 0.669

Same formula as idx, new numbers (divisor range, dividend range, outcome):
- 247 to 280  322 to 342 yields 0.52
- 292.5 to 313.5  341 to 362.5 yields 0.52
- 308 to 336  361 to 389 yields 0.70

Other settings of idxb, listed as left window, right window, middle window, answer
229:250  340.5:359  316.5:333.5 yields -0.22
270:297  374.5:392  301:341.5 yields 0.21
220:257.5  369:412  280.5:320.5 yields -0.10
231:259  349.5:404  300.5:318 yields -0.16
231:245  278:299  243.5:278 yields -0.07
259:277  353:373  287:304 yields -0.10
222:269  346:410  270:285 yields -0.13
